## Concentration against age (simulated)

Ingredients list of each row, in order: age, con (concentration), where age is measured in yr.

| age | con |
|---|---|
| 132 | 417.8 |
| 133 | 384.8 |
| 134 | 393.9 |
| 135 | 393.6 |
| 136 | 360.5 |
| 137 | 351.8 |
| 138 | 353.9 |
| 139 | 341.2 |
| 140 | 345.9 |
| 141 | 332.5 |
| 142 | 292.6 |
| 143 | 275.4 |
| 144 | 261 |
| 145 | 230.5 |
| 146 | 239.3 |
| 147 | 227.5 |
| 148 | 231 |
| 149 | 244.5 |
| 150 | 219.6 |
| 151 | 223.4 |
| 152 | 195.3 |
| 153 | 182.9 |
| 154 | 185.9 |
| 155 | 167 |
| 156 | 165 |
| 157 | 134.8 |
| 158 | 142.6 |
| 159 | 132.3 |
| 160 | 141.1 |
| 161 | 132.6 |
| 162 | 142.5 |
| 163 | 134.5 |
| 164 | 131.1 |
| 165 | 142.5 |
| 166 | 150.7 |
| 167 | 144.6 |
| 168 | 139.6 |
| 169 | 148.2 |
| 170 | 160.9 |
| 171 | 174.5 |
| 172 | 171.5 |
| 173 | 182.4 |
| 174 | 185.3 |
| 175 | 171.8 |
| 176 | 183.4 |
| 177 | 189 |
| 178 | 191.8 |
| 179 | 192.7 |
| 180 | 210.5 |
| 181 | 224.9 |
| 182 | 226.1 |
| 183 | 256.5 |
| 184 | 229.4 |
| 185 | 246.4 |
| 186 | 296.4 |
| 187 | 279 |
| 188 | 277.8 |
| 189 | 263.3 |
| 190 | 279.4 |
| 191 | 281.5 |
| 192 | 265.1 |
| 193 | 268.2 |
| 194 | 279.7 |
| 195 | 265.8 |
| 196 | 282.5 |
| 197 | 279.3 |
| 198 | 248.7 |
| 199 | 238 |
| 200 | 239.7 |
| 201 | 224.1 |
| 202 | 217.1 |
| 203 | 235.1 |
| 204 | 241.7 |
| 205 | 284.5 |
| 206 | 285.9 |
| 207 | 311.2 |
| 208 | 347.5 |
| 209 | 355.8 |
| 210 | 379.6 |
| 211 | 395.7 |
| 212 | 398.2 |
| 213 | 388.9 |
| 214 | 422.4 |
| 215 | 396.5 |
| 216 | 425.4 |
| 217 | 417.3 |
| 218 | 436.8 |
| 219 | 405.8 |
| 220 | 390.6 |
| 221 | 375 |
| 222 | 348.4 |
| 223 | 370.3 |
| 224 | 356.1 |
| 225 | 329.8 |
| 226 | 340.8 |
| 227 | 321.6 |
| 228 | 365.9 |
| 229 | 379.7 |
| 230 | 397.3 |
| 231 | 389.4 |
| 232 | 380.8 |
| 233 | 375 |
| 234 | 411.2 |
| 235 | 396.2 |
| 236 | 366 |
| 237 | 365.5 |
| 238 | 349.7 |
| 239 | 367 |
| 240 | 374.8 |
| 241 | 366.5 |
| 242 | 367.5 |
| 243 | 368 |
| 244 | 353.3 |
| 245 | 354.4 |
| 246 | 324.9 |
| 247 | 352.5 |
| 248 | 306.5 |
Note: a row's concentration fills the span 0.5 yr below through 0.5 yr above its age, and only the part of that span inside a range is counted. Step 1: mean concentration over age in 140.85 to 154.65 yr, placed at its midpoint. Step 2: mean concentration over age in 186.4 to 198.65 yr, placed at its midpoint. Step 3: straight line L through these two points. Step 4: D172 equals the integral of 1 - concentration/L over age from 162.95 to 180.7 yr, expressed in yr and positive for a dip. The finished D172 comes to 6.06 yr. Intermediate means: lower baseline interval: 236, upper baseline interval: 272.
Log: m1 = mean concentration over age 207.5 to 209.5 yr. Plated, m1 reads 352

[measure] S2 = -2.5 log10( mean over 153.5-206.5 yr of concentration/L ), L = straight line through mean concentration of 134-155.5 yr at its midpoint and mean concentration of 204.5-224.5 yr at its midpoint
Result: 0.49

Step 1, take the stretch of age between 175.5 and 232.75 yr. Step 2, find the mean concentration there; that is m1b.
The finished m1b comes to 307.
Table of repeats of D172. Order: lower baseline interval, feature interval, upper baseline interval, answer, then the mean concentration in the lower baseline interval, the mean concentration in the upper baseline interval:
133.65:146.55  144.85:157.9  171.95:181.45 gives 3.7 yr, 320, 191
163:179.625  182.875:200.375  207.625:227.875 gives -0.6 yr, 166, 380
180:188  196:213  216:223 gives 2.1 yr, 250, 396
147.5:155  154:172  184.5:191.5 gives 6.4 yr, 209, 275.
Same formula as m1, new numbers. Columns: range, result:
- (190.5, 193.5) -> 272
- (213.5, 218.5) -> 420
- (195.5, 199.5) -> 262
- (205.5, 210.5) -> 336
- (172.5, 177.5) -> 182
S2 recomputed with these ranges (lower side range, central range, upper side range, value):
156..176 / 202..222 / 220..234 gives -0.14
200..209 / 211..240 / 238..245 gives -0.18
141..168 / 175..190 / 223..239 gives 0.10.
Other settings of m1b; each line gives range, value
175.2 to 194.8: 243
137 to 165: 216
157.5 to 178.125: 156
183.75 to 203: 261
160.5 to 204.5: 214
